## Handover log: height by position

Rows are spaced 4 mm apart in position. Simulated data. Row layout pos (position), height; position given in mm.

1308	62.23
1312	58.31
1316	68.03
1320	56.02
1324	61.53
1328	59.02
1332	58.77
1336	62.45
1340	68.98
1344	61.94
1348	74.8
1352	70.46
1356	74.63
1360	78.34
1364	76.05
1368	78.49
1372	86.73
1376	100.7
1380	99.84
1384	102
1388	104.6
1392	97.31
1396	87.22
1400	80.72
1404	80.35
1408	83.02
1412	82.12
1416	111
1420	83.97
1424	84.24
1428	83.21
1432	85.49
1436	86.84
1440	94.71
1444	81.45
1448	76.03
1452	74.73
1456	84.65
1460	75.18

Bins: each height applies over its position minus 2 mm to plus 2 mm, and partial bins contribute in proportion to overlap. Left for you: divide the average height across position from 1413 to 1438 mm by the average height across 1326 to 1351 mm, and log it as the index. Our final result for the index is 1.38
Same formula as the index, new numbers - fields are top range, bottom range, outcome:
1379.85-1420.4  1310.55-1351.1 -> 1.45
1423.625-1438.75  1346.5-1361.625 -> 1.15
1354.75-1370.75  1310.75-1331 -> 1.28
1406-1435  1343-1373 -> 1.16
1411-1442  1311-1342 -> 1.44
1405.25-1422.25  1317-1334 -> 1.51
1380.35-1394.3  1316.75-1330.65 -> 1.69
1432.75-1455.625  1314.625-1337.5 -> 1.37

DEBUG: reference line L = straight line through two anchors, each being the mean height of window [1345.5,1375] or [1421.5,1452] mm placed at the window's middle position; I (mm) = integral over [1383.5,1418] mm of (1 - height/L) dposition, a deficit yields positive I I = -4.6 mm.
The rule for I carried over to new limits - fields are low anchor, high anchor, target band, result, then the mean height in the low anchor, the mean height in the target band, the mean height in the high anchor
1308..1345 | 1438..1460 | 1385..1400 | -4.6 mm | 61.7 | 94.7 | 81.7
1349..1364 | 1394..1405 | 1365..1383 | -3.0 mm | 74.7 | 91.2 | 83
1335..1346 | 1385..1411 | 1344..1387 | -4.5 mm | 64.6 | 83.6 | 89.1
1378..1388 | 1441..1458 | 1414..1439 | -0.5 mm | 102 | 89.3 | 80.1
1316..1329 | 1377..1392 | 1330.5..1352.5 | 2.1 mm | 60.3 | 66.1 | 101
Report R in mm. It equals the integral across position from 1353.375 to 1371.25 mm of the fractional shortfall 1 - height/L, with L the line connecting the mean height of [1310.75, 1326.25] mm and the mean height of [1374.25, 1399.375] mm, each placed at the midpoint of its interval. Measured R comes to 1.52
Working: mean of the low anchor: 61.1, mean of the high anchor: 97.6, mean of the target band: 77.3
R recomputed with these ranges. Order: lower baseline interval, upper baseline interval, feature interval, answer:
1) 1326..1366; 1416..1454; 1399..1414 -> -0.4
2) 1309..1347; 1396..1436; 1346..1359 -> -0.9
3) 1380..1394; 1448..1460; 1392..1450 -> 2.0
